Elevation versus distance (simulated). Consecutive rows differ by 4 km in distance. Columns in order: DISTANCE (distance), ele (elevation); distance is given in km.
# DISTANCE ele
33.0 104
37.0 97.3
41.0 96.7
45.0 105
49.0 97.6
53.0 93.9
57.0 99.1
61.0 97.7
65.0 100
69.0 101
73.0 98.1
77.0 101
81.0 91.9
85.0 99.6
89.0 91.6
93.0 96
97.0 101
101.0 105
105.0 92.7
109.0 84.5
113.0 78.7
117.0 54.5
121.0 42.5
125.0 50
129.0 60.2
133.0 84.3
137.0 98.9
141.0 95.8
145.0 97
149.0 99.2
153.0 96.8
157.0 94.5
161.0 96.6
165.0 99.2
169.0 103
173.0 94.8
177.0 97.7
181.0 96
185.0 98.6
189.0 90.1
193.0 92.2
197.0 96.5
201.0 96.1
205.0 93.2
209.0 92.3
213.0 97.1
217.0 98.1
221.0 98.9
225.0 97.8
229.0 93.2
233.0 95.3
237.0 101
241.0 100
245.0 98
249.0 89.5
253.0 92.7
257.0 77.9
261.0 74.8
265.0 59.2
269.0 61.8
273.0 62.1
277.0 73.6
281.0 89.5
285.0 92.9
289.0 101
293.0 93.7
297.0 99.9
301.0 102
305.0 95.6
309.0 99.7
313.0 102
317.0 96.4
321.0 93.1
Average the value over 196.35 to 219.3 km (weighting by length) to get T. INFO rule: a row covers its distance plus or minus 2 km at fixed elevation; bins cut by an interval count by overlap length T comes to 95.5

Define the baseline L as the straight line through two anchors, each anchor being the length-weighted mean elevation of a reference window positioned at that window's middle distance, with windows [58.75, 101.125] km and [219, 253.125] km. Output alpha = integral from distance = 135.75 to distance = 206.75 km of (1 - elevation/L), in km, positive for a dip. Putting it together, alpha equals 0.5 km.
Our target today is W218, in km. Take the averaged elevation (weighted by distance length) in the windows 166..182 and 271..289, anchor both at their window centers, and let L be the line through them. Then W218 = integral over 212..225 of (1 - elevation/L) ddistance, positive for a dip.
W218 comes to -1.0 km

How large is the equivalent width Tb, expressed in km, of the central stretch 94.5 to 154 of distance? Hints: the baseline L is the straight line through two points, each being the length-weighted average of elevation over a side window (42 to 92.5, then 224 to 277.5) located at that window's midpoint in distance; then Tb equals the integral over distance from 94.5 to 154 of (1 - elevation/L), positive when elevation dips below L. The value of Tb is 7.0 km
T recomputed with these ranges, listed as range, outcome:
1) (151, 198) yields 96.3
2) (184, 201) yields 94.3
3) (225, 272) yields 85.8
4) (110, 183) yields 85.5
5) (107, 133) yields 63.5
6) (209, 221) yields 96.9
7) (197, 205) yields 95.5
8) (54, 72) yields 99.1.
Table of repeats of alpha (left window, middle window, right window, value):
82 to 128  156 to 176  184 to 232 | -1.8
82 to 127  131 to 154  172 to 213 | -2.1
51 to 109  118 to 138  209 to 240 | 6.6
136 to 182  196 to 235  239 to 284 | -3.5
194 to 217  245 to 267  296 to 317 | 3.8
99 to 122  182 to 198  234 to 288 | -2.7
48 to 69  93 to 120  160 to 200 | 3.4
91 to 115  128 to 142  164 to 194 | 1.3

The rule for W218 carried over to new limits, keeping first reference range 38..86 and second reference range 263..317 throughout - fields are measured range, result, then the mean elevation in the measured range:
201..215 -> -0.5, 94.5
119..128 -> 4.5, 47.8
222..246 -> -2.0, 97.6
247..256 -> 0.0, 89.6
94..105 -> -0.4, 100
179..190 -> -0.3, 95.3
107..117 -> 2.1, 76.2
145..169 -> -1.0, 97.7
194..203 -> -0.4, 95.8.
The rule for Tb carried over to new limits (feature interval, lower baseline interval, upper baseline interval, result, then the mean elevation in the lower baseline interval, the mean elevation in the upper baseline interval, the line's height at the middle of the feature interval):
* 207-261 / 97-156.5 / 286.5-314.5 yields -0.9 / 82.4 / 99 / 92.6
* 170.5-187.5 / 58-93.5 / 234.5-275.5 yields -1.6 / 97.5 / 81.8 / 88.5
